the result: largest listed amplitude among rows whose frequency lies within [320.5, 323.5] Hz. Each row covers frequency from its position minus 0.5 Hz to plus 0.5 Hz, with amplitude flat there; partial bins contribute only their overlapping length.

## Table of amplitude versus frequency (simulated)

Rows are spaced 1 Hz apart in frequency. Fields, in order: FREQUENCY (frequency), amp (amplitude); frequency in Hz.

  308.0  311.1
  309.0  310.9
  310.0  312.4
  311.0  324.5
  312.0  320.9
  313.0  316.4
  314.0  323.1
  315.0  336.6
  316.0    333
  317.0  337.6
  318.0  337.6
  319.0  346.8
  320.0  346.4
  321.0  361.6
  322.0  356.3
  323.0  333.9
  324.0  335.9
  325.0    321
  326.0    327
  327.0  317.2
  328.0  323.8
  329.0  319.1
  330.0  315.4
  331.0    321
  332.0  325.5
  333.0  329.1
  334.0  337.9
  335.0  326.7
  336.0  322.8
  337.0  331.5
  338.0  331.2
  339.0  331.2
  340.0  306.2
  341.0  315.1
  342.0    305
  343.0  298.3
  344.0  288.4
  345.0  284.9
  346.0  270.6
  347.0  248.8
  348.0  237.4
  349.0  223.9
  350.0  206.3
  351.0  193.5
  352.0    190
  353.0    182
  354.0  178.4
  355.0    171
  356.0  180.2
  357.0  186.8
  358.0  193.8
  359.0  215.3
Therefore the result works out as 361.6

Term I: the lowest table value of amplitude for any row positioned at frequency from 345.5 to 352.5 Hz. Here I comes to 190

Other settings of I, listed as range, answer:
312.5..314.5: 316.4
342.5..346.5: 270.6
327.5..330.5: 315.4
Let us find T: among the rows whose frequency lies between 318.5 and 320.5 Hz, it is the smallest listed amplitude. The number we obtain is 346.4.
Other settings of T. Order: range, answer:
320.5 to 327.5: 317.2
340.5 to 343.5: 298.3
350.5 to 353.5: 182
